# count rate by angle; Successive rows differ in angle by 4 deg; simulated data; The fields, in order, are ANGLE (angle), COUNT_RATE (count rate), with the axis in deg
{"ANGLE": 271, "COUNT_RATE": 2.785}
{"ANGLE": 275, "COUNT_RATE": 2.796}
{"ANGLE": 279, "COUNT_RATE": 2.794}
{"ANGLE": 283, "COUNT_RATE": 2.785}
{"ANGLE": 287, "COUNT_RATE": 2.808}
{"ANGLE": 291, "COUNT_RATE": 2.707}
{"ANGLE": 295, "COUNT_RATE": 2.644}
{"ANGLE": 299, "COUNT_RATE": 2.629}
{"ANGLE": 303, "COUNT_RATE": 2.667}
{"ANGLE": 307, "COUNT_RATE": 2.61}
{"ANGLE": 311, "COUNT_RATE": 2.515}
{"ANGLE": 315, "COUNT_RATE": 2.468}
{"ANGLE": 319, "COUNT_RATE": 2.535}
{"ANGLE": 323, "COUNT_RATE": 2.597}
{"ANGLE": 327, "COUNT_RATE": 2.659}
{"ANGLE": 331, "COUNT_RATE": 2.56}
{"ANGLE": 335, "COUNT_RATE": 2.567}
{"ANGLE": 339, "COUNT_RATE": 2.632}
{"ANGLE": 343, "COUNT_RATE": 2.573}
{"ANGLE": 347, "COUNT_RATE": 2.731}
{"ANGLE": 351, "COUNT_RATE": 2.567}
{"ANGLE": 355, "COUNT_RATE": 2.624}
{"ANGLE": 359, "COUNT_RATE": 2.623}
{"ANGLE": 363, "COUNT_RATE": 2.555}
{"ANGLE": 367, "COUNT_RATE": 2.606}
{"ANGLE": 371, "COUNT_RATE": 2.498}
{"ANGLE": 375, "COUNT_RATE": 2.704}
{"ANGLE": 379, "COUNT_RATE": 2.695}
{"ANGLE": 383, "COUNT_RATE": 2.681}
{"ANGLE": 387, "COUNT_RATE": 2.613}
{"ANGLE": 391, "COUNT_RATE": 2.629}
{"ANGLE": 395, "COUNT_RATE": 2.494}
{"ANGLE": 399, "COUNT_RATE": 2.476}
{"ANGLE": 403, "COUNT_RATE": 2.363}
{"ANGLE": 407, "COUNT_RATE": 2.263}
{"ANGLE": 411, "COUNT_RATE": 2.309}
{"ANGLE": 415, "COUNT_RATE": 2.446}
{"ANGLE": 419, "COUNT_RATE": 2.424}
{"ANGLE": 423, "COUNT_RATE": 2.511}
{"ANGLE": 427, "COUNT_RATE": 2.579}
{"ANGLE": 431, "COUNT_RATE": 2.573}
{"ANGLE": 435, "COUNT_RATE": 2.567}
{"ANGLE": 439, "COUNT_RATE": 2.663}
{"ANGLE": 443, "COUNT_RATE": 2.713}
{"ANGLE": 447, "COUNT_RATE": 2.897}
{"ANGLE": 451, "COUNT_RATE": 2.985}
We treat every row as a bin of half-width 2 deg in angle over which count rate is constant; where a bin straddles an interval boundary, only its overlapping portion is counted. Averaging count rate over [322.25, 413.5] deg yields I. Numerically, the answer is 2.56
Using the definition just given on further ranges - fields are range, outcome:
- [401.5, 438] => 2.46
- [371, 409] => 2.54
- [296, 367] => 2.6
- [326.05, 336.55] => 2.59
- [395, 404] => 2.44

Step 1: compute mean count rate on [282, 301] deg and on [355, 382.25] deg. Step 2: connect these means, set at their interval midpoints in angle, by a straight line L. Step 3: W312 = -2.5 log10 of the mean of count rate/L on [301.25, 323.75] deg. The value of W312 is 0.05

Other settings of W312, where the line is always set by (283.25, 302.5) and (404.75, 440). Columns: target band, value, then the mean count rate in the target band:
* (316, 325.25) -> 0.040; 2.56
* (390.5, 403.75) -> 0.014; 2.49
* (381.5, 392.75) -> -0.043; 2.64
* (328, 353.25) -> 0.005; 2.61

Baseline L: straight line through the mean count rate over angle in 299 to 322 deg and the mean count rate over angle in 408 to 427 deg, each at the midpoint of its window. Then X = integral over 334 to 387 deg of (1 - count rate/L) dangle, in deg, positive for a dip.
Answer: -2.49 deg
